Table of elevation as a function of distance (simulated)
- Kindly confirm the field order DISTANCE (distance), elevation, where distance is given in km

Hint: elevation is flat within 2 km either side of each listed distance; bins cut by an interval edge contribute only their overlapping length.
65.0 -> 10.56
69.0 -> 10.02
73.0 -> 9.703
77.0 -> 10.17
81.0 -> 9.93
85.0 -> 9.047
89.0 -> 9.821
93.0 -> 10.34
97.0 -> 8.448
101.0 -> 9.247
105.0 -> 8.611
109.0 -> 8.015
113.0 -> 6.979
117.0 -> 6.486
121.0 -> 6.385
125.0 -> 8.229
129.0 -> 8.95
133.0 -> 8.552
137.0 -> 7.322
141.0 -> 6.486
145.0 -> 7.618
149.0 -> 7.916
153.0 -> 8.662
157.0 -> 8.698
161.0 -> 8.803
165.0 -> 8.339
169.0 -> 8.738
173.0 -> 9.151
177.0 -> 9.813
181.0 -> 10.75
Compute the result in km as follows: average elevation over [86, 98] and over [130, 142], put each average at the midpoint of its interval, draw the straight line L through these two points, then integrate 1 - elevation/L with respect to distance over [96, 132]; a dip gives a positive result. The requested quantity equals 2.8 km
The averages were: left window 9.59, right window 7.66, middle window 7.93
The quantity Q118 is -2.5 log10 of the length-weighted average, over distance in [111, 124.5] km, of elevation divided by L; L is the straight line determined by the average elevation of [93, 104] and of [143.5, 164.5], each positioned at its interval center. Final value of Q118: 0.29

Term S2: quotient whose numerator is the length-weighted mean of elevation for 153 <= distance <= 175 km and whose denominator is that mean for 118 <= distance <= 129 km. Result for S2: 1.16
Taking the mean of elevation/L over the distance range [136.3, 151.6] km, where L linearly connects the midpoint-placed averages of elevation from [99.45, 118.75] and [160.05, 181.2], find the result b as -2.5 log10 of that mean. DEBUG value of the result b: 0.16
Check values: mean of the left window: 7.85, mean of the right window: 9.16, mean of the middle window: 7.39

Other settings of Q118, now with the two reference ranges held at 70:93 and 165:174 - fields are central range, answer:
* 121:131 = 0.14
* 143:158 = 0.10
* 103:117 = 0.23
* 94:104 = 0.07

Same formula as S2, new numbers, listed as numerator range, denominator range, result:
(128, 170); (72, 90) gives 0.84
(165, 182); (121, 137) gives 1.15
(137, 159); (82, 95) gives 0.80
